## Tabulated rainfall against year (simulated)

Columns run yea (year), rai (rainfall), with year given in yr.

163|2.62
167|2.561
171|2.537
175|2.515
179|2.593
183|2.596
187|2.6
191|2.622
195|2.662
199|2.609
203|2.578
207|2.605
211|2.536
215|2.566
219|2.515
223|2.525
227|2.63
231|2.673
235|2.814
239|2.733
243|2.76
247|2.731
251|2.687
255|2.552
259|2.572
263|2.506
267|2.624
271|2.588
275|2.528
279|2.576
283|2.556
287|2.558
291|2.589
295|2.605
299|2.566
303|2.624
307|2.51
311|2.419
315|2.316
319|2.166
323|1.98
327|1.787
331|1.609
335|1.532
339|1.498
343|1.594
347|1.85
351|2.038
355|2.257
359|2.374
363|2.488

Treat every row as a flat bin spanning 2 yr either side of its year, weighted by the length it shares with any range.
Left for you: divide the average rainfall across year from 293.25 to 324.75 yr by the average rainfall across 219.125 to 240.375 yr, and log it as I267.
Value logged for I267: 0.9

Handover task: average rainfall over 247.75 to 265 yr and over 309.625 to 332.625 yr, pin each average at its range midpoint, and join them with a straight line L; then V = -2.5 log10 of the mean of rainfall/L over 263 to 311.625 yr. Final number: -0.11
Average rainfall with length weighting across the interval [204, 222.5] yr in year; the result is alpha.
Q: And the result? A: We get 2.55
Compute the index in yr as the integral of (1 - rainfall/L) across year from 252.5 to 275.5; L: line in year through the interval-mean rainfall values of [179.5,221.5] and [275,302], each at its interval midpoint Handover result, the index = 0.1 yr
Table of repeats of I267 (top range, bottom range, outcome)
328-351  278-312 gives 0.65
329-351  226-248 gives 0.61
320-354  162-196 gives 0.68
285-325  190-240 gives 0.93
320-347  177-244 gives 0.65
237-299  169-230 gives 1.01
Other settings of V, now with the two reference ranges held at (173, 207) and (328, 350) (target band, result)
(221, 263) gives -0.176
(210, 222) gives -0.047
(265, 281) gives -0.241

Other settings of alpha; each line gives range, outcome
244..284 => 2.6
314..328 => 2.06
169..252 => 2.62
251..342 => 2.33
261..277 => 2.56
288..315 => 2.53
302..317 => 2.46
